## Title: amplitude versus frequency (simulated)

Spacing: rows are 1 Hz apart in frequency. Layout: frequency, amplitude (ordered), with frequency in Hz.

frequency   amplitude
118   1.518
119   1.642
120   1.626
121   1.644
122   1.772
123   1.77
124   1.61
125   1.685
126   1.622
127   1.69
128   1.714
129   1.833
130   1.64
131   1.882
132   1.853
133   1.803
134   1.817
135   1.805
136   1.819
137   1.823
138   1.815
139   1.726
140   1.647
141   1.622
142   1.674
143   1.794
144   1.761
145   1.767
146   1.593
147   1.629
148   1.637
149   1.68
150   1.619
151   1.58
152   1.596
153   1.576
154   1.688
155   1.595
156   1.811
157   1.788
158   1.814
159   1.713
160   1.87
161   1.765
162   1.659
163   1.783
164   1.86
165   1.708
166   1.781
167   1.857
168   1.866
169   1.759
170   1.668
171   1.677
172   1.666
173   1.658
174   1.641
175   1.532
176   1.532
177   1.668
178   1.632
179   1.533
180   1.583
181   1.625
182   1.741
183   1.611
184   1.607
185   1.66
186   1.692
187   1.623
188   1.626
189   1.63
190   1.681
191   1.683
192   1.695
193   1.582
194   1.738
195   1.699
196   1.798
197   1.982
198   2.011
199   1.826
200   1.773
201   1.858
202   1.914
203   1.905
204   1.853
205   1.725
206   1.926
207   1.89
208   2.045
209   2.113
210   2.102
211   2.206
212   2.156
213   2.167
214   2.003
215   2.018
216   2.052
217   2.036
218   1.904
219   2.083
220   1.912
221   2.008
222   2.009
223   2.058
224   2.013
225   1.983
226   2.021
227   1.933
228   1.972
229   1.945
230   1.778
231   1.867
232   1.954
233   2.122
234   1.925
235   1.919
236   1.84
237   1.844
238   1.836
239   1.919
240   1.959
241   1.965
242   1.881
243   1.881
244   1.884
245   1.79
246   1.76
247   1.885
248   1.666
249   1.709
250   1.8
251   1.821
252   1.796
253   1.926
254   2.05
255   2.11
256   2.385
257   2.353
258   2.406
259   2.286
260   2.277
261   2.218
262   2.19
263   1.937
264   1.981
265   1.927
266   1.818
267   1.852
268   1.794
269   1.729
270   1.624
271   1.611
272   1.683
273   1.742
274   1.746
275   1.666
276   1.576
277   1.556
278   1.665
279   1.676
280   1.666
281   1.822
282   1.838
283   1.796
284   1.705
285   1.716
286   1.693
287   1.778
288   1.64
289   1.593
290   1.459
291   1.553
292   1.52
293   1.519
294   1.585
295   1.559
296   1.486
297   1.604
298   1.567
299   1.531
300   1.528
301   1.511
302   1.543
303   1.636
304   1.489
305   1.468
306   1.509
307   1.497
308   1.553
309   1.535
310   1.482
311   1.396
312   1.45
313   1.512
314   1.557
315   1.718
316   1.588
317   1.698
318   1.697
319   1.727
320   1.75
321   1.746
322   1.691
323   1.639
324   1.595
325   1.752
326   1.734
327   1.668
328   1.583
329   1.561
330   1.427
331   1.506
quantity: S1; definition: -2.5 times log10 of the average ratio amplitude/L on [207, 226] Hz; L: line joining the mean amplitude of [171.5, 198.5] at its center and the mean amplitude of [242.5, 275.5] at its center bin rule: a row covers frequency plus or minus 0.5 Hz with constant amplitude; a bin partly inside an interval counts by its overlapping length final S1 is -0.15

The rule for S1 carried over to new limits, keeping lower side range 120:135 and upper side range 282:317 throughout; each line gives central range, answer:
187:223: -0.146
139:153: 0.038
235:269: -0.207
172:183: 0.048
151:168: -0.022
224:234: -0.190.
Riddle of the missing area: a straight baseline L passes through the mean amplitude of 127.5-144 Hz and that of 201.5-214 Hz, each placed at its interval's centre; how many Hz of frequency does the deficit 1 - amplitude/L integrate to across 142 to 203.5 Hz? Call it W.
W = 5.7 Hz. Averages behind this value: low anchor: 1.77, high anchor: 2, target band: 1.71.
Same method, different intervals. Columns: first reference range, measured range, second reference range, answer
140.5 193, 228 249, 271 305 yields -2.96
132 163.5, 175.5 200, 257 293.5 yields 0.78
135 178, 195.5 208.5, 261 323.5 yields -1.50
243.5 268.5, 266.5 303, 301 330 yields 3.13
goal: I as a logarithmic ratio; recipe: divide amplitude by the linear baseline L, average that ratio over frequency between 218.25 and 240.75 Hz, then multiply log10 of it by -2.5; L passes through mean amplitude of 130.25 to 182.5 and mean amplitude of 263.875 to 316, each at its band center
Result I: -0.17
